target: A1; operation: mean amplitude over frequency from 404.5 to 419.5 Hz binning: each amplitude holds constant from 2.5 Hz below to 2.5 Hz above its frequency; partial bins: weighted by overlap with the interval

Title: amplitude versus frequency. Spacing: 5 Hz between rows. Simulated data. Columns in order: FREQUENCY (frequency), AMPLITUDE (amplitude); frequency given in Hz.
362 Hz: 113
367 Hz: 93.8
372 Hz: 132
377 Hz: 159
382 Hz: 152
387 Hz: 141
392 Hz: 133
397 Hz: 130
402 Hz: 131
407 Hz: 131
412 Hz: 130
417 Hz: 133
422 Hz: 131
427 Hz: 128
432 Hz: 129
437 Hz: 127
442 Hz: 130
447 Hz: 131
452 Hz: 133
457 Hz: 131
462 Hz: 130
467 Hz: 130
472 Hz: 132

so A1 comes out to 131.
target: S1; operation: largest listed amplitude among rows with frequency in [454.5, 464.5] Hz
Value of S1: 131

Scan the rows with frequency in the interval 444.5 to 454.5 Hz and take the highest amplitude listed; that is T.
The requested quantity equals 133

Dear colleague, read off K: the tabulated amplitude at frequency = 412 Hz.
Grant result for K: 130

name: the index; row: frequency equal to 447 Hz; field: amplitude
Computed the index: 131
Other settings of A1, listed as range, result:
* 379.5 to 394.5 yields 142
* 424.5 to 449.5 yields 129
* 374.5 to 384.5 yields 156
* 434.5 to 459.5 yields 130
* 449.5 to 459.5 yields 132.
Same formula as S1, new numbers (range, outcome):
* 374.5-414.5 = 159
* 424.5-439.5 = 129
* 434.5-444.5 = 130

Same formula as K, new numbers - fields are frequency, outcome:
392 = 133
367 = 93.8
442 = 130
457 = 131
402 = 131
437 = 127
